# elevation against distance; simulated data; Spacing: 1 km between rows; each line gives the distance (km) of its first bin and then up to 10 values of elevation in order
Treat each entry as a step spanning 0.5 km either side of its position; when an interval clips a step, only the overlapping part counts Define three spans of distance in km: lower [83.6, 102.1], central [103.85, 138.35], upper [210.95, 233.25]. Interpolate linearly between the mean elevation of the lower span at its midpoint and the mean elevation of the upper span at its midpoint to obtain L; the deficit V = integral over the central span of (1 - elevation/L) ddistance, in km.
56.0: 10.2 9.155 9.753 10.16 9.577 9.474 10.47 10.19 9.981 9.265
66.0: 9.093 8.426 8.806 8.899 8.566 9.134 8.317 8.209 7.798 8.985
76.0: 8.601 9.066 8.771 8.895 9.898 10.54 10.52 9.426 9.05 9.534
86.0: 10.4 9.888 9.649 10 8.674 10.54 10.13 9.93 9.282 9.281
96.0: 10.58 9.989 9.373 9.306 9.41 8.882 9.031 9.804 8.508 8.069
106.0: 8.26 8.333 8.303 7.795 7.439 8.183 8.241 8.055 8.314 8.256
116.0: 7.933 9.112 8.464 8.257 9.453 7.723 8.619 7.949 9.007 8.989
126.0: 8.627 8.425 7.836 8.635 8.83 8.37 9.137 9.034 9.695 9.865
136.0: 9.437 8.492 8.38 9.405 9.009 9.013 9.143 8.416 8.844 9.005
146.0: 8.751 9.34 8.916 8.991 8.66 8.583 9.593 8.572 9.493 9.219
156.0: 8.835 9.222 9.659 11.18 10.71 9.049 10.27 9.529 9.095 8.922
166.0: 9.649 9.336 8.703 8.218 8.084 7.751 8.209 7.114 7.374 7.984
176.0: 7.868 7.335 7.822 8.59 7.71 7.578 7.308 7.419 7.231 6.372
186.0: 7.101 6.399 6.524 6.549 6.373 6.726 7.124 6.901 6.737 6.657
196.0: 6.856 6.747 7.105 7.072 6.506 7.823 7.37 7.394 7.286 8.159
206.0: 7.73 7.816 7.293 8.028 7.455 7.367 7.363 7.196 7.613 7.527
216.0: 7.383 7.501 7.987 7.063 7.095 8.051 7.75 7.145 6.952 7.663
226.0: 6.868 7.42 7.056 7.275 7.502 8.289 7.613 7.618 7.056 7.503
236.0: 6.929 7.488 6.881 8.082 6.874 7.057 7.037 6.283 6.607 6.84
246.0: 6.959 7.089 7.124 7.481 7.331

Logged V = 2.4 km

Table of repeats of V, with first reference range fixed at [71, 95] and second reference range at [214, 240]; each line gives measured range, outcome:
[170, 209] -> 3.2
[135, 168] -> -3.0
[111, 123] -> 0.7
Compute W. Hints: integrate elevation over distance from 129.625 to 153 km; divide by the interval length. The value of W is 8.99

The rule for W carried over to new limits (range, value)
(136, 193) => 8.4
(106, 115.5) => 8.11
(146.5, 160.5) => 9.36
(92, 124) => 8.74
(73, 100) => 9.52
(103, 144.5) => 8.6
